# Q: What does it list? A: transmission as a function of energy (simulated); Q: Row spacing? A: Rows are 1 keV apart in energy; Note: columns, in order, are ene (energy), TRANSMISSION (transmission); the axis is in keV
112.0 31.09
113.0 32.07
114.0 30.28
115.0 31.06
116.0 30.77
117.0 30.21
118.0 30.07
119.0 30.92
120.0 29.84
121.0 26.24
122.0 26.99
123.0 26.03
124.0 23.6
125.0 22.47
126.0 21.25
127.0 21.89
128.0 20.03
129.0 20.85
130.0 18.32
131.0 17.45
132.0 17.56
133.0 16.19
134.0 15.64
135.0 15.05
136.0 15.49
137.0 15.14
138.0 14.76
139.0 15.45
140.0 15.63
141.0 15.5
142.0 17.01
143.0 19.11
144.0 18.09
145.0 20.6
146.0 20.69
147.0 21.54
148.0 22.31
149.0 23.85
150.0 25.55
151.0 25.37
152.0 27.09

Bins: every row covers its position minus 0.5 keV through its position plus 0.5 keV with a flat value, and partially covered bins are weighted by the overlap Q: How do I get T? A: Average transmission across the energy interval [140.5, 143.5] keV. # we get 17.2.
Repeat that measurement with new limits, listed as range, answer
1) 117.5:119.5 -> 30.5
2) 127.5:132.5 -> 18.8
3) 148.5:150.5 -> 24.7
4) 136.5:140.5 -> 15.2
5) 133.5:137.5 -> 15.3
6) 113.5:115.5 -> 30.7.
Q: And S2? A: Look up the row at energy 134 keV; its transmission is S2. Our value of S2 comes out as 15.64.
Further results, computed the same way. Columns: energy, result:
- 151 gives 25.37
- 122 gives 26.99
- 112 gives 31.09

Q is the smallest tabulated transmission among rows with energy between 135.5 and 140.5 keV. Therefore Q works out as 14.76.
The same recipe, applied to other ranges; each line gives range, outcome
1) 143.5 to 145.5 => 18.09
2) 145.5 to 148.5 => 20.69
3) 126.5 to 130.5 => 18.32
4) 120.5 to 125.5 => 22.47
